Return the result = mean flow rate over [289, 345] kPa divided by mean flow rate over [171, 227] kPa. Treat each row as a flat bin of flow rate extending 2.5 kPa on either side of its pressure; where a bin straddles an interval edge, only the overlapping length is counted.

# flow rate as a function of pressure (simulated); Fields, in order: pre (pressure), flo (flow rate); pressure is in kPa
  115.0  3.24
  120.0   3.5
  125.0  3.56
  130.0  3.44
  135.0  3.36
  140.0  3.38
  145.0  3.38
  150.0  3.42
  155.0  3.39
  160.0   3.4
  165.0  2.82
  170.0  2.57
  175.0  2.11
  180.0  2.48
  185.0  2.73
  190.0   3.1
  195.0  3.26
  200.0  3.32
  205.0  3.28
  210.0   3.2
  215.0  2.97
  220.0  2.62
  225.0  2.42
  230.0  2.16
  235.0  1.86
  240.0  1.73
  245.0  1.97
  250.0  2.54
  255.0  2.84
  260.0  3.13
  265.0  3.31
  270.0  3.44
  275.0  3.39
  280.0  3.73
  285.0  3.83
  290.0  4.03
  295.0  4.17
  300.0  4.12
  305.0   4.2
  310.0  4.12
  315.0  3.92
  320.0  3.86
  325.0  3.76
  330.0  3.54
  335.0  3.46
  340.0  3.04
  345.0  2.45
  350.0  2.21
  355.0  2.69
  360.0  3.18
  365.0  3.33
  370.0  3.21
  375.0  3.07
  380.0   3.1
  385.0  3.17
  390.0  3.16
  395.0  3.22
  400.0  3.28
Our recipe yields 1.3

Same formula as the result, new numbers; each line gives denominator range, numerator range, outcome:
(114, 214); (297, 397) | 1.06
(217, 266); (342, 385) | 1.20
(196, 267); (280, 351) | 1.37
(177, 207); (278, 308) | 1.34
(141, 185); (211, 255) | 0.80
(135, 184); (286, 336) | 1.31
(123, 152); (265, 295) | 1.08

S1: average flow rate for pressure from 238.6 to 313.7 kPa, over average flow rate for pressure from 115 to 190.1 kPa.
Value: 1.1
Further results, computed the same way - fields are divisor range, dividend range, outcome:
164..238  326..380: 1.12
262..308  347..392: 0.79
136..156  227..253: 0.61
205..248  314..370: 1.32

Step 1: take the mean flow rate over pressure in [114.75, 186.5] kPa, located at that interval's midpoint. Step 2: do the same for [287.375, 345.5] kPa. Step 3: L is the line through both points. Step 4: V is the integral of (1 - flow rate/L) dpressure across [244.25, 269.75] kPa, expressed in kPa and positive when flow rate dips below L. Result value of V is 4.81 kPa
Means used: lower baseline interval 3.12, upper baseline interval 3.77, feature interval 2.87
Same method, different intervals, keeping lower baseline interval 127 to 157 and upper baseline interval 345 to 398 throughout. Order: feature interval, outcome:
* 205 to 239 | 7.4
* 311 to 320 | -2.4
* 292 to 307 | -4.9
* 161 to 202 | 6.3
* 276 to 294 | -4.0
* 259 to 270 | -0.3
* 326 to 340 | -1.7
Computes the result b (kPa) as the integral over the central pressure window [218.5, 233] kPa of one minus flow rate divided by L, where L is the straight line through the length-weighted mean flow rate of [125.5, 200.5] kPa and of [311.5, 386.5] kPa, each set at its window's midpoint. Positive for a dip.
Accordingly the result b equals 3.5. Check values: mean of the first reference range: 3.08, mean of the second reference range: 3.21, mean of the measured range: 2.37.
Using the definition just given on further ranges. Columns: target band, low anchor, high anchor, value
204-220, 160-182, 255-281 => -0.8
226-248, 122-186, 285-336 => 9.7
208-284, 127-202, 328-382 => 7.0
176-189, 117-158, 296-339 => 3.4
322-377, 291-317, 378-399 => 7.8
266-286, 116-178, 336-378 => -3.5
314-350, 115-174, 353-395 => -2.0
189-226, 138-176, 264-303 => 3.5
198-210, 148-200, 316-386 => -1.2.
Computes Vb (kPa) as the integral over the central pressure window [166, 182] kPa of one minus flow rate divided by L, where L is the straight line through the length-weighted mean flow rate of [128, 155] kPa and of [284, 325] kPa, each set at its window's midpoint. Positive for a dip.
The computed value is 5.0 kPa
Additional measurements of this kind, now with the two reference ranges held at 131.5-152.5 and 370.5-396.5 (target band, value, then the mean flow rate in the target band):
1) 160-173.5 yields 2.3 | 2.78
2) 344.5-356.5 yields 2.8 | 2.43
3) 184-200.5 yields 1.1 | 3.11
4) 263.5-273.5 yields -0.4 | 3.38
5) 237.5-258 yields 6.2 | 2.29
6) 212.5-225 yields 2.2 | 2.72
